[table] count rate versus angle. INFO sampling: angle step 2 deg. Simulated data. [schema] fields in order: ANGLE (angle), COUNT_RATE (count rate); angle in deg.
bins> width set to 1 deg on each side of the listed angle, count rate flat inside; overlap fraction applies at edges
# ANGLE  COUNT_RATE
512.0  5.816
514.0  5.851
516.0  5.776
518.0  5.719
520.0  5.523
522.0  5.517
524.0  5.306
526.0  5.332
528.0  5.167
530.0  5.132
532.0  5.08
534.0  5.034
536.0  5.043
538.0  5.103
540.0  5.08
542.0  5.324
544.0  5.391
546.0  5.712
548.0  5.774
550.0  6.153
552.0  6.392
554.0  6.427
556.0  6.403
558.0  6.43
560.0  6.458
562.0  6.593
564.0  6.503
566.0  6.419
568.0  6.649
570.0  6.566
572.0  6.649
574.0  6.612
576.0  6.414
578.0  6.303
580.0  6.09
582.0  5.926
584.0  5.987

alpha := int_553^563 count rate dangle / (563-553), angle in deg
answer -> 6.46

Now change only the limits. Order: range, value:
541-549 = 5.55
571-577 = 6.56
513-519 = 5.78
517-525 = 5.52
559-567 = 6.49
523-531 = 5.23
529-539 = 5.08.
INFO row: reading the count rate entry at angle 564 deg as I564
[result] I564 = 6.503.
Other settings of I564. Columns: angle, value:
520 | 5.523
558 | 6.43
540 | 5.08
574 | 6.612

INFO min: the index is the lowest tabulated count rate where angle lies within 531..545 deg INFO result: 5.034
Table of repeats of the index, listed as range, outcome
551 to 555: 6.392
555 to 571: 6.403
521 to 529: 5.167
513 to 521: 5.523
